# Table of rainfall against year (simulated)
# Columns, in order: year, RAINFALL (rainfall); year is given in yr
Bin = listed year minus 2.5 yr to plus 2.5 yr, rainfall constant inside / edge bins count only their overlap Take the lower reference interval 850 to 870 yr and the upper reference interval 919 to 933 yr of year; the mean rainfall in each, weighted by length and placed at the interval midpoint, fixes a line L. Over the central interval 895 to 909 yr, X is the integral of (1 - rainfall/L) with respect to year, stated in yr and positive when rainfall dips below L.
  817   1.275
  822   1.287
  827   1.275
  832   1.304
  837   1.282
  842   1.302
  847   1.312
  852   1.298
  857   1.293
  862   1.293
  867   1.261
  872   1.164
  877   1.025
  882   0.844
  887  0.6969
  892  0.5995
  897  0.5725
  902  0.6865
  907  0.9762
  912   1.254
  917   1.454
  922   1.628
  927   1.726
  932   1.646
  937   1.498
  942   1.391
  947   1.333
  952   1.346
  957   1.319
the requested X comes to 7.2 yr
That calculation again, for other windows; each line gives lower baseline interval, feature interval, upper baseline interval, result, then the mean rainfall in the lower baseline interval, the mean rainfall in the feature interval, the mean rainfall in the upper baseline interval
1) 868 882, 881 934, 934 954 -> 6.2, 1.07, 1.1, 1.4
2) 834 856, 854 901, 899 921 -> 9.7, 1.3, 0.966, 1.12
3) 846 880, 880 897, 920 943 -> 8.4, 1.23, 0.689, 1.59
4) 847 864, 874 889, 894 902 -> 0.2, 1.3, 0.871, 0.61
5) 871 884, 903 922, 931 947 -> 0.6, 1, 1.24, 1.47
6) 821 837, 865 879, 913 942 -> 2.5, 1.29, 1.15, 1.56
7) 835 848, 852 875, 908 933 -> 1.7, 1.3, 1.25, 1.5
